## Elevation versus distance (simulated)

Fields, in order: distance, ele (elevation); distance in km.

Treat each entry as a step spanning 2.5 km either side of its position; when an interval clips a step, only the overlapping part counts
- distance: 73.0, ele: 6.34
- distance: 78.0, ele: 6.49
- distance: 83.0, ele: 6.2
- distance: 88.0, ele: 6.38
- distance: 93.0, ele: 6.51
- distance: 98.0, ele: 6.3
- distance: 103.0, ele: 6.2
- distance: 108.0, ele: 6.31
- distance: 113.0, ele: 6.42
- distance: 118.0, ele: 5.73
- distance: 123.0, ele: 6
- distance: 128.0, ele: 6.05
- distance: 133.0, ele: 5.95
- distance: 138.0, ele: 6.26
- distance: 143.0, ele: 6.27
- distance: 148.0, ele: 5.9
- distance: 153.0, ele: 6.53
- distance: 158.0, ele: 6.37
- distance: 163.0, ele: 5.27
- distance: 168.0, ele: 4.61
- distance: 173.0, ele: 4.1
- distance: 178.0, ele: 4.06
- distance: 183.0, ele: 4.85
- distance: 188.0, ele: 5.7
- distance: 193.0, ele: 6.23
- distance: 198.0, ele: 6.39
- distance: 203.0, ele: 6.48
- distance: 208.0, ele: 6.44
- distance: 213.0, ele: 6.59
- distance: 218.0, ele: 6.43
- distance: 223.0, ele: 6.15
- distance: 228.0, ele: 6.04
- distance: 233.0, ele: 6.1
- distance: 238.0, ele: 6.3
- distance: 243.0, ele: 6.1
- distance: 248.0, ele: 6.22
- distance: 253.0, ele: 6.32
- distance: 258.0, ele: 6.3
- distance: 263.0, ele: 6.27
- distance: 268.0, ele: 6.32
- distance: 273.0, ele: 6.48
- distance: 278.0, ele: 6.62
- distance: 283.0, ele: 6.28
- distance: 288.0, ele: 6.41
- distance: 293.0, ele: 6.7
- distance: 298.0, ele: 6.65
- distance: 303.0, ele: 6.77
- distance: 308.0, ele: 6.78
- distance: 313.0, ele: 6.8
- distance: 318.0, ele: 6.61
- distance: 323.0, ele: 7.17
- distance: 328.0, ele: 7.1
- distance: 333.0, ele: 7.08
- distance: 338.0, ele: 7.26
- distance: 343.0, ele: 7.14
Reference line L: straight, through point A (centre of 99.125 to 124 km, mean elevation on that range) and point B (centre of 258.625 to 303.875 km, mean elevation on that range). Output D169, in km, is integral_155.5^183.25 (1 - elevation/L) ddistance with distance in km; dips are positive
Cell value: 6.1 km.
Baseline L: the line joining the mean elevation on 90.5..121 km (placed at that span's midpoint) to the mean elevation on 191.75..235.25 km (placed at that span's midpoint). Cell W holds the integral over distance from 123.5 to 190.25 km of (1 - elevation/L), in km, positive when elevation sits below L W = 7.8 km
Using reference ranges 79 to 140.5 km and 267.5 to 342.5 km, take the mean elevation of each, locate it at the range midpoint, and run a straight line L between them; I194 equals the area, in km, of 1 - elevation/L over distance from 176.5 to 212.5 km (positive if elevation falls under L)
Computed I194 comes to 3.4 km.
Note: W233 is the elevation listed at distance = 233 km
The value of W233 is 6.1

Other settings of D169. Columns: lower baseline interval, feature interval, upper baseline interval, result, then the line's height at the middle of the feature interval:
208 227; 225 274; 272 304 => 1.6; 6.45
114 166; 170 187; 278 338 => 4.8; 6.2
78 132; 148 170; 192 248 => 1.8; 6.25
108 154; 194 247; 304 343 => 1.8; 6.52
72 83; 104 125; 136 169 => 0.1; 6.16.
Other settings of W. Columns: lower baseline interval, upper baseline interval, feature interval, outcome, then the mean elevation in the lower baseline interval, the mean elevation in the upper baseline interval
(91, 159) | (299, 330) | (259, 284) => 1.16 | 6.19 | 6.86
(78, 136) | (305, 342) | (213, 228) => 0.70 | 6.2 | 6.98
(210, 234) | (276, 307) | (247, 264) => 0.37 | 6.28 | 6.58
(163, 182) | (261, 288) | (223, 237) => -1.44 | 4.44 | 6.4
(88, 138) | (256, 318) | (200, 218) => -0.32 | 6.18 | 6.54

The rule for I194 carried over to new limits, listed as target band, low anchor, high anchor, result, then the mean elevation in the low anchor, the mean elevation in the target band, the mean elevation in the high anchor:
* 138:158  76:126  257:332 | 0.28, 6.25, 6.25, 6.63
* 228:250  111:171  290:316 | 0.86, 5.93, 6.16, 6.73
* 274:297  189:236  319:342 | 0.99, 6.3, 6.51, 7.12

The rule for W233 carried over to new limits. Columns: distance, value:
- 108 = 6.31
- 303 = 6.77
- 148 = 5.9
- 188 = 5.7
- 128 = 6.05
